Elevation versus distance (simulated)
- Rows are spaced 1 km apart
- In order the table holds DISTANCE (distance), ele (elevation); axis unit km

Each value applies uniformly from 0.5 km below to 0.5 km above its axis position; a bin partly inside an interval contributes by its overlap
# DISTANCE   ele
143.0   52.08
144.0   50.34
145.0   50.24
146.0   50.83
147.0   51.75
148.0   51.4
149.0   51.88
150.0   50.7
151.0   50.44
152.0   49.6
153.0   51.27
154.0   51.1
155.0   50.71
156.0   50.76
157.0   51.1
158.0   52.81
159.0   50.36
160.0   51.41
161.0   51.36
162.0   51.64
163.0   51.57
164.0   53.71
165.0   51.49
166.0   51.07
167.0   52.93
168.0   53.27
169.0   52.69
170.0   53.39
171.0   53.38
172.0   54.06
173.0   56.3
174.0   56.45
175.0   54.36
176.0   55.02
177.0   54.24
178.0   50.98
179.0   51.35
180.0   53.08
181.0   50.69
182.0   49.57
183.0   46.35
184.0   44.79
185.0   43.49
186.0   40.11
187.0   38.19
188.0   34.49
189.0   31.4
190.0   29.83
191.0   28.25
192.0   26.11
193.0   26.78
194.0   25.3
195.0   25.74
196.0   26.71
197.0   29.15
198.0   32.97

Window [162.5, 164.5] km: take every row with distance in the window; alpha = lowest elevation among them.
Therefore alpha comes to 51.57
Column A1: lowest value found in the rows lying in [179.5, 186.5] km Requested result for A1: 40.11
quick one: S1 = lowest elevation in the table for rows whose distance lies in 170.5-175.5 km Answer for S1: 53.38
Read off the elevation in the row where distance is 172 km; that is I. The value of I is 54.06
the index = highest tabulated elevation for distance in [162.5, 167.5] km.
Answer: 53.71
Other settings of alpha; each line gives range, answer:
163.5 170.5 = 51.07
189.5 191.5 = 28.25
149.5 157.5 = 49.6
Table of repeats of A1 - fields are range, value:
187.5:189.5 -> 31.4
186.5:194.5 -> 25.3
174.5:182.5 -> 49.57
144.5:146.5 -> 50.24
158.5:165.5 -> 50.36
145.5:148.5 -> 50.83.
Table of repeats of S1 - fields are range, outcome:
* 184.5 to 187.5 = 38.19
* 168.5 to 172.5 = 52.69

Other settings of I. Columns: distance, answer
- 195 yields 25.74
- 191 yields 28.25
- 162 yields 51.64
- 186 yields 40.11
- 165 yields 51.49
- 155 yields 50.71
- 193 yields 26.78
